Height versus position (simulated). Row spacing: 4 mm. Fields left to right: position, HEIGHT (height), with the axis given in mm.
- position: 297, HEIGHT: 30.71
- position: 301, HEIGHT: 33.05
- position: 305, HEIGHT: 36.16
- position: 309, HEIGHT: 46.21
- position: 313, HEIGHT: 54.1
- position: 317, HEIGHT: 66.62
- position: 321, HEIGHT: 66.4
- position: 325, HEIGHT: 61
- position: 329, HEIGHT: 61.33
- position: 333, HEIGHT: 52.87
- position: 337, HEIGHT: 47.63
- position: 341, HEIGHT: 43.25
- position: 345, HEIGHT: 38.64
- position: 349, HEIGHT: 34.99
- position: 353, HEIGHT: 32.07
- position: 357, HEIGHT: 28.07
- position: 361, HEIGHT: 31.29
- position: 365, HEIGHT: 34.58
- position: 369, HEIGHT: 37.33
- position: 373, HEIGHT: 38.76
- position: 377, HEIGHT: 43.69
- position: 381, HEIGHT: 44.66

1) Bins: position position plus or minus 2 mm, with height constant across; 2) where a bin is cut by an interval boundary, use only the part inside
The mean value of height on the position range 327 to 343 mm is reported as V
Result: 51.3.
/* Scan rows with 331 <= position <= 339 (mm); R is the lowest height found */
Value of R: 47.63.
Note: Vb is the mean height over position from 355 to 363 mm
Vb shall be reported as 29.7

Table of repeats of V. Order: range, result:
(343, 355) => 35.2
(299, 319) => 47.2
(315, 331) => 63.8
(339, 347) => 40.9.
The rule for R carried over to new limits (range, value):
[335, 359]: 28.07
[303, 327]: 36.16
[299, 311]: 33.05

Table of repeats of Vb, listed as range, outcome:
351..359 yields 30.1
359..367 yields 32.9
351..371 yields 32.7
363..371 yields 36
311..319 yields 60.4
